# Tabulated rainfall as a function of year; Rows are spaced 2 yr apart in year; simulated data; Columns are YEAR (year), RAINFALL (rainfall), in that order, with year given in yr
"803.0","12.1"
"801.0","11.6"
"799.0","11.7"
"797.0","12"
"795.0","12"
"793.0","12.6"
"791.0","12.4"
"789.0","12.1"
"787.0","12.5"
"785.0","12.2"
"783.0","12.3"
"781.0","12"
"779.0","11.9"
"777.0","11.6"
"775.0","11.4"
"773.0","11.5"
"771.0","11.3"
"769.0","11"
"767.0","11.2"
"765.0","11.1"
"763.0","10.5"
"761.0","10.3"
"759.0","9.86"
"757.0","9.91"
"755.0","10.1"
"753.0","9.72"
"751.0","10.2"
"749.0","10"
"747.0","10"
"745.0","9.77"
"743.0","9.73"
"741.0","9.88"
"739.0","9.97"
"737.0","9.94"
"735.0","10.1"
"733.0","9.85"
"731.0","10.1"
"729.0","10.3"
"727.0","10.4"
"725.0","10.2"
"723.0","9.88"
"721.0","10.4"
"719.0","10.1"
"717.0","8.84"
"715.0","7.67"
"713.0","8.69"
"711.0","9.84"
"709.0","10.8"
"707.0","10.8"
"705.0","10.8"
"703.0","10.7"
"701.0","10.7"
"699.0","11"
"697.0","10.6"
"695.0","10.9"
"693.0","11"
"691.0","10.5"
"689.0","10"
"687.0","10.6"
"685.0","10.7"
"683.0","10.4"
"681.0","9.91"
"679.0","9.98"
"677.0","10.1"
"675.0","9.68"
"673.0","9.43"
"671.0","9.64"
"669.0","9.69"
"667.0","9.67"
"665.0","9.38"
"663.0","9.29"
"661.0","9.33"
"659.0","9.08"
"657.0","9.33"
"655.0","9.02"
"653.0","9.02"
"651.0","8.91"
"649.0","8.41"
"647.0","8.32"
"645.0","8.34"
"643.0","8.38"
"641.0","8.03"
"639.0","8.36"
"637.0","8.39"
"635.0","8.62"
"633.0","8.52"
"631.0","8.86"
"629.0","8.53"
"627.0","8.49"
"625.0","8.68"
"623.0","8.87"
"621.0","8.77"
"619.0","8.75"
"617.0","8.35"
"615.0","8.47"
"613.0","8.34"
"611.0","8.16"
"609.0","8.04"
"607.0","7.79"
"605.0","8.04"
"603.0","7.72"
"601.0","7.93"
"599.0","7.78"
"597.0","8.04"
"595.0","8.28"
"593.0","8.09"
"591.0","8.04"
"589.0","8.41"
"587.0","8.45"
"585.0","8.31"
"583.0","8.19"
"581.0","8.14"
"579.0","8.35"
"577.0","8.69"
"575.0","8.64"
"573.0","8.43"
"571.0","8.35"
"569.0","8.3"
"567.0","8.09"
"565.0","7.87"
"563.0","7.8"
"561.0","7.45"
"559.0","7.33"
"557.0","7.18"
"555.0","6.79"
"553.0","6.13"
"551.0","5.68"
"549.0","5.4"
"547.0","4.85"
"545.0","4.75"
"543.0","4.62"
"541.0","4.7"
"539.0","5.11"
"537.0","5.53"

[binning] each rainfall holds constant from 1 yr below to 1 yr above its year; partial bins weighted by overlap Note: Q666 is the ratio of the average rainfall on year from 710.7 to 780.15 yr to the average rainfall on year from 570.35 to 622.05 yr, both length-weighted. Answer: 1.24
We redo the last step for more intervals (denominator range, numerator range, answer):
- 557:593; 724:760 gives 1.23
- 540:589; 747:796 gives 1.55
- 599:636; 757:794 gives 1.37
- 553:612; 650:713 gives 1.25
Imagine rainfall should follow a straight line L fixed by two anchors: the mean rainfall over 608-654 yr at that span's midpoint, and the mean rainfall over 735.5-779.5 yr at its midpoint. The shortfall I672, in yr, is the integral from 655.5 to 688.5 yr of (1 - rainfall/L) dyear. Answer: -2.2 yr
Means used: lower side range 8.5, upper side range 10.5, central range 9.76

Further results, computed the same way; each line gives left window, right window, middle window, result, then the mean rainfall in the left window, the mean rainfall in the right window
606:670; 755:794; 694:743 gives 0.9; 8.69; 11.4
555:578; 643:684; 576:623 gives 1.0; 7.96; 9.32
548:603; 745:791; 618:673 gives 0.7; 7.78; 11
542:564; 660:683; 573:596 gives -4.0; 6.18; 9.68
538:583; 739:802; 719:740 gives 0.3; 6.97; 11.1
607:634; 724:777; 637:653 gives 0.8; 8.5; 10.3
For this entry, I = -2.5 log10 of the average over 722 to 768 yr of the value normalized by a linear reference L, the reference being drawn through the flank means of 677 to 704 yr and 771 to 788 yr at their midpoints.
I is 0.12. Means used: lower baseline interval 10.5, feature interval 10.1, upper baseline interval 11.9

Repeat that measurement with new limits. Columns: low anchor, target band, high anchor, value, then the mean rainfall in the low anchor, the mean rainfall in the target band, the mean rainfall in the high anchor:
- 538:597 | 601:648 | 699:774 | -0.017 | 7.27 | 8.37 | 10.2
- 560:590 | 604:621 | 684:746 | 0.061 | 8.23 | 8.27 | 10.2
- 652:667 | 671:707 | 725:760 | -0.097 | 9.24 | 10.4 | 10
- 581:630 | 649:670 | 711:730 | -0.039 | 8.27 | 9.23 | 9.62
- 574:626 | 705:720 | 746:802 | 0.063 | 8.28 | 9.62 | 11.2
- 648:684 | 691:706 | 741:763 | -0.121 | 9.46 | 10.8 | 9.98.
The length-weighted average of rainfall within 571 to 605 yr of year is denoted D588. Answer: 8.22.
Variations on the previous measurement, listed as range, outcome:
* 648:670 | 9.19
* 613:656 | 8.57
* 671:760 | 10.1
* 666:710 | 10.3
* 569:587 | 8.39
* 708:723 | 9.5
